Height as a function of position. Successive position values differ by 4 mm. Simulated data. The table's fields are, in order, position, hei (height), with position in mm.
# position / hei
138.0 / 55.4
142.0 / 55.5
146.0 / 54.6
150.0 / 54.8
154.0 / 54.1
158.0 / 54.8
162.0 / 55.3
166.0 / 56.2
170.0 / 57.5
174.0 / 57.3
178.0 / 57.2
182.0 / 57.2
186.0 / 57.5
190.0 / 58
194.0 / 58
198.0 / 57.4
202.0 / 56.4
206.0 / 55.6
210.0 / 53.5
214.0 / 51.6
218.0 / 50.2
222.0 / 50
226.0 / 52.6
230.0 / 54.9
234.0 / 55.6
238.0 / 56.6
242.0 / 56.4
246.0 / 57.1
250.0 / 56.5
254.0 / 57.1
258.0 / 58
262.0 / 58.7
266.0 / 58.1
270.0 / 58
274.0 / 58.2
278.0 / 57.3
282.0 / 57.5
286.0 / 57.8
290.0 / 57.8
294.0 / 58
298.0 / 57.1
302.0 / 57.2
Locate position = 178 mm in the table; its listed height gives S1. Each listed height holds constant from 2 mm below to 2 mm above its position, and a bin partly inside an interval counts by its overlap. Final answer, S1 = 57.2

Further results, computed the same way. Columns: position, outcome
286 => 57.8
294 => 58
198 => 57.4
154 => 54.1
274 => 58.2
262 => 58.7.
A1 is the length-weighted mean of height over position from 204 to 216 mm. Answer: 53.6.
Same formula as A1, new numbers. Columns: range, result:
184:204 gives 57.5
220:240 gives 53.9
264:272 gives 58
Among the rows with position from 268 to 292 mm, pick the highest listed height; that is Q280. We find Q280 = 58.2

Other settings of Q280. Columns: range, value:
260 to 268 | 58.7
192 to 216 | 58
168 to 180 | 57.5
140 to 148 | 55.5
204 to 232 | 55.6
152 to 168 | 56.2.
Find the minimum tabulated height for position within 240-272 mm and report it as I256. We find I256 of 56.4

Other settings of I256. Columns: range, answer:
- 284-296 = 57.8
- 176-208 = 55.6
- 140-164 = 54.1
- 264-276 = 58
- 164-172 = 56.2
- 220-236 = 50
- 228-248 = 54.9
